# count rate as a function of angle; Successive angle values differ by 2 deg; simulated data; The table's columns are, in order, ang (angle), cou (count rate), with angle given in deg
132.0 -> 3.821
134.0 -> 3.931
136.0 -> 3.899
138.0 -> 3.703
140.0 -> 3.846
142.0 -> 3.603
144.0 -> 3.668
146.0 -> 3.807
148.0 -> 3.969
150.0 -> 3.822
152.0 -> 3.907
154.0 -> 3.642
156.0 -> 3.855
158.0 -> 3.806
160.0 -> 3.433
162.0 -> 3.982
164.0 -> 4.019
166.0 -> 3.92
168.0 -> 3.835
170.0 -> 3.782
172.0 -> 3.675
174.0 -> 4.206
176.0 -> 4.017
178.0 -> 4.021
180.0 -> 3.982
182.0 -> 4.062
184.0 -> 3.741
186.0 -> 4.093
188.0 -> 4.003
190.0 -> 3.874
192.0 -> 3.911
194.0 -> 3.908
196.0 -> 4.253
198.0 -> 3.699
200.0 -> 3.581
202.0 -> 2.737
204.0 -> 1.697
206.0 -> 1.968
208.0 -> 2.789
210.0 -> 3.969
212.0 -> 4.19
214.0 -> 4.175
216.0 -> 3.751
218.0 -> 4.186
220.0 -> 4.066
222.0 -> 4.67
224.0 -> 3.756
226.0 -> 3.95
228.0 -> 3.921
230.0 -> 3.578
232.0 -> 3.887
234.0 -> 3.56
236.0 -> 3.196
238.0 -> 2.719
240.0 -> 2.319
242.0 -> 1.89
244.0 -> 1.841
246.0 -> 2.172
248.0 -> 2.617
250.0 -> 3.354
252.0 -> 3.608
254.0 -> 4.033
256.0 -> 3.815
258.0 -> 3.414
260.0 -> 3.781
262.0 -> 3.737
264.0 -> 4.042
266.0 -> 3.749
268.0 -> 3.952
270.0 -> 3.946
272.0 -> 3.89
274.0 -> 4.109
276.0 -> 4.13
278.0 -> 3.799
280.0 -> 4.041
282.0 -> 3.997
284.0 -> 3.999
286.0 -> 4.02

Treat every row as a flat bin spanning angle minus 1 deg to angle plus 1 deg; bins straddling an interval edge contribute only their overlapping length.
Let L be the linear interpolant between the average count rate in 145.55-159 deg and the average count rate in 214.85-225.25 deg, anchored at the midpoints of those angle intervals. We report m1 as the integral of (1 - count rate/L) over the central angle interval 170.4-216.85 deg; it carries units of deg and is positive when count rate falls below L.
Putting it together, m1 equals 3.7 deg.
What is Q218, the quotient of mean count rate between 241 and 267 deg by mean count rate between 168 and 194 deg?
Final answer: 0.82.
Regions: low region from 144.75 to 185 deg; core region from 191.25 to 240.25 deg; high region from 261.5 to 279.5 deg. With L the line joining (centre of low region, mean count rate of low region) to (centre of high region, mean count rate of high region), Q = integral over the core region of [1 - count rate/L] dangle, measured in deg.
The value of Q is 4.39 deg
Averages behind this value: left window 3.87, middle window 3.55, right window 3.94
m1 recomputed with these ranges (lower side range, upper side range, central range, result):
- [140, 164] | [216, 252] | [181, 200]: -2.0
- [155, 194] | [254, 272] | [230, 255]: 5.7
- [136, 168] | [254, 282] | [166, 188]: -0.7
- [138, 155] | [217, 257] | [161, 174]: -0.8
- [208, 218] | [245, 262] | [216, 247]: 3.1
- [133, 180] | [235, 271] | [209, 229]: -3.6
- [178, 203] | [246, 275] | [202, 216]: 2.4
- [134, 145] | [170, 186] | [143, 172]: 0.3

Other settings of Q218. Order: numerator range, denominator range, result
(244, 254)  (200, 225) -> 0.84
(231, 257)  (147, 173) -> 0.79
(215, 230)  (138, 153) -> 1.06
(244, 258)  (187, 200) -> 0.81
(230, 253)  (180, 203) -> 0.75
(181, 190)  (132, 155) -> 1.04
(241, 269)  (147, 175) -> 0.85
